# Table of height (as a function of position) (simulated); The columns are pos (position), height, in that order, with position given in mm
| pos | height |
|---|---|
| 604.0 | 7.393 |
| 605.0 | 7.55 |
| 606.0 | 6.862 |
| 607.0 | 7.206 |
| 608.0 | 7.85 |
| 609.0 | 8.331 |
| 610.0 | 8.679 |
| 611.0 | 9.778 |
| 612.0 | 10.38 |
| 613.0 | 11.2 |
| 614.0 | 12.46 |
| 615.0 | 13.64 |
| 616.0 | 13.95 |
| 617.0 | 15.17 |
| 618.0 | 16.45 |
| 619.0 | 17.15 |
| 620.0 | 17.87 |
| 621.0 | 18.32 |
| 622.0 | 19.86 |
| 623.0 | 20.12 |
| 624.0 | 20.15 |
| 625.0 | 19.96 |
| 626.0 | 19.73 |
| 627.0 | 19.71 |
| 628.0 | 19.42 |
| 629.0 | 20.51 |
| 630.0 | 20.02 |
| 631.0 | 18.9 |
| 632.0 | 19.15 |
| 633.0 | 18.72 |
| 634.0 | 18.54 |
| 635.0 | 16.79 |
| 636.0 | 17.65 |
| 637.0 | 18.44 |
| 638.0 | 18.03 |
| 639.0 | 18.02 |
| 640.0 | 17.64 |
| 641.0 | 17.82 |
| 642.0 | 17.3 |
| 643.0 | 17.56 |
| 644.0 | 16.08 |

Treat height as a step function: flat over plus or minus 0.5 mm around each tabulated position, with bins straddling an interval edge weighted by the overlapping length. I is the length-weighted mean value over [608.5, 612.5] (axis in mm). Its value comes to 9.29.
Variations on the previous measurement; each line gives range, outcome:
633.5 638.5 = 17.9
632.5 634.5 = 18.6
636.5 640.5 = 18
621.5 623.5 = 20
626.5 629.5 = 19.9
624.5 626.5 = 19.8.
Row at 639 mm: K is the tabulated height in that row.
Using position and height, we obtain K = 18.02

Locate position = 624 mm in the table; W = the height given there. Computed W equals 20.15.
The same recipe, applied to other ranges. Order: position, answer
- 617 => 15.17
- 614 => 12.46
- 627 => 19.71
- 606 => 6.862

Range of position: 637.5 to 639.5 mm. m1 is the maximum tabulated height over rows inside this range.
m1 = 18.03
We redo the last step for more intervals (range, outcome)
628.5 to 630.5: 20.51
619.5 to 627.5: 20.15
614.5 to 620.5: 17.87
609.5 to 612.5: 10.38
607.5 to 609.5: 8.331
